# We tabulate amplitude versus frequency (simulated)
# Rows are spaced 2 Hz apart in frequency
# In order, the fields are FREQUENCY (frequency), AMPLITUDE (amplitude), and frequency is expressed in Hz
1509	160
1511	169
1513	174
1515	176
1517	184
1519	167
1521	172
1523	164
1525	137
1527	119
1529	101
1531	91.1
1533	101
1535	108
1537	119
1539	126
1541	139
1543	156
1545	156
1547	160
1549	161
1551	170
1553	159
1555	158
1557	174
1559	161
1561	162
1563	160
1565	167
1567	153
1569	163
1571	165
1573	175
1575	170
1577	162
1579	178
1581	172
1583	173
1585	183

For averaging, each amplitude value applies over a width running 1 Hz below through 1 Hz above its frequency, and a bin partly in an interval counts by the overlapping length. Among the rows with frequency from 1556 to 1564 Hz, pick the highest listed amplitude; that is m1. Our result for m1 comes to 174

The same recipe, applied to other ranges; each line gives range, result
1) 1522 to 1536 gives 164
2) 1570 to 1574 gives 175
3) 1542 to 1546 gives 156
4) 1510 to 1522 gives 184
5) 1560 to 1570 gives 167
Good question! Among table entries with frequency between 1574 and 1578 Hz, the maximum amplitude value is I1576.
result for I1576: 170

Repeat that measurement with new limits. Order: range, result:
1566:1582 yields 178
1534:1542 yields 139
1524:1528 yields 137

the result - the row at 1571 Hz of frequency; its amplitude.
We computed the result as 165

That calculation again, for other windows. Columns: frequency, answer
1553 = 159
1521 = 172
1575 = 170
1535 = 108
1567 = 153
